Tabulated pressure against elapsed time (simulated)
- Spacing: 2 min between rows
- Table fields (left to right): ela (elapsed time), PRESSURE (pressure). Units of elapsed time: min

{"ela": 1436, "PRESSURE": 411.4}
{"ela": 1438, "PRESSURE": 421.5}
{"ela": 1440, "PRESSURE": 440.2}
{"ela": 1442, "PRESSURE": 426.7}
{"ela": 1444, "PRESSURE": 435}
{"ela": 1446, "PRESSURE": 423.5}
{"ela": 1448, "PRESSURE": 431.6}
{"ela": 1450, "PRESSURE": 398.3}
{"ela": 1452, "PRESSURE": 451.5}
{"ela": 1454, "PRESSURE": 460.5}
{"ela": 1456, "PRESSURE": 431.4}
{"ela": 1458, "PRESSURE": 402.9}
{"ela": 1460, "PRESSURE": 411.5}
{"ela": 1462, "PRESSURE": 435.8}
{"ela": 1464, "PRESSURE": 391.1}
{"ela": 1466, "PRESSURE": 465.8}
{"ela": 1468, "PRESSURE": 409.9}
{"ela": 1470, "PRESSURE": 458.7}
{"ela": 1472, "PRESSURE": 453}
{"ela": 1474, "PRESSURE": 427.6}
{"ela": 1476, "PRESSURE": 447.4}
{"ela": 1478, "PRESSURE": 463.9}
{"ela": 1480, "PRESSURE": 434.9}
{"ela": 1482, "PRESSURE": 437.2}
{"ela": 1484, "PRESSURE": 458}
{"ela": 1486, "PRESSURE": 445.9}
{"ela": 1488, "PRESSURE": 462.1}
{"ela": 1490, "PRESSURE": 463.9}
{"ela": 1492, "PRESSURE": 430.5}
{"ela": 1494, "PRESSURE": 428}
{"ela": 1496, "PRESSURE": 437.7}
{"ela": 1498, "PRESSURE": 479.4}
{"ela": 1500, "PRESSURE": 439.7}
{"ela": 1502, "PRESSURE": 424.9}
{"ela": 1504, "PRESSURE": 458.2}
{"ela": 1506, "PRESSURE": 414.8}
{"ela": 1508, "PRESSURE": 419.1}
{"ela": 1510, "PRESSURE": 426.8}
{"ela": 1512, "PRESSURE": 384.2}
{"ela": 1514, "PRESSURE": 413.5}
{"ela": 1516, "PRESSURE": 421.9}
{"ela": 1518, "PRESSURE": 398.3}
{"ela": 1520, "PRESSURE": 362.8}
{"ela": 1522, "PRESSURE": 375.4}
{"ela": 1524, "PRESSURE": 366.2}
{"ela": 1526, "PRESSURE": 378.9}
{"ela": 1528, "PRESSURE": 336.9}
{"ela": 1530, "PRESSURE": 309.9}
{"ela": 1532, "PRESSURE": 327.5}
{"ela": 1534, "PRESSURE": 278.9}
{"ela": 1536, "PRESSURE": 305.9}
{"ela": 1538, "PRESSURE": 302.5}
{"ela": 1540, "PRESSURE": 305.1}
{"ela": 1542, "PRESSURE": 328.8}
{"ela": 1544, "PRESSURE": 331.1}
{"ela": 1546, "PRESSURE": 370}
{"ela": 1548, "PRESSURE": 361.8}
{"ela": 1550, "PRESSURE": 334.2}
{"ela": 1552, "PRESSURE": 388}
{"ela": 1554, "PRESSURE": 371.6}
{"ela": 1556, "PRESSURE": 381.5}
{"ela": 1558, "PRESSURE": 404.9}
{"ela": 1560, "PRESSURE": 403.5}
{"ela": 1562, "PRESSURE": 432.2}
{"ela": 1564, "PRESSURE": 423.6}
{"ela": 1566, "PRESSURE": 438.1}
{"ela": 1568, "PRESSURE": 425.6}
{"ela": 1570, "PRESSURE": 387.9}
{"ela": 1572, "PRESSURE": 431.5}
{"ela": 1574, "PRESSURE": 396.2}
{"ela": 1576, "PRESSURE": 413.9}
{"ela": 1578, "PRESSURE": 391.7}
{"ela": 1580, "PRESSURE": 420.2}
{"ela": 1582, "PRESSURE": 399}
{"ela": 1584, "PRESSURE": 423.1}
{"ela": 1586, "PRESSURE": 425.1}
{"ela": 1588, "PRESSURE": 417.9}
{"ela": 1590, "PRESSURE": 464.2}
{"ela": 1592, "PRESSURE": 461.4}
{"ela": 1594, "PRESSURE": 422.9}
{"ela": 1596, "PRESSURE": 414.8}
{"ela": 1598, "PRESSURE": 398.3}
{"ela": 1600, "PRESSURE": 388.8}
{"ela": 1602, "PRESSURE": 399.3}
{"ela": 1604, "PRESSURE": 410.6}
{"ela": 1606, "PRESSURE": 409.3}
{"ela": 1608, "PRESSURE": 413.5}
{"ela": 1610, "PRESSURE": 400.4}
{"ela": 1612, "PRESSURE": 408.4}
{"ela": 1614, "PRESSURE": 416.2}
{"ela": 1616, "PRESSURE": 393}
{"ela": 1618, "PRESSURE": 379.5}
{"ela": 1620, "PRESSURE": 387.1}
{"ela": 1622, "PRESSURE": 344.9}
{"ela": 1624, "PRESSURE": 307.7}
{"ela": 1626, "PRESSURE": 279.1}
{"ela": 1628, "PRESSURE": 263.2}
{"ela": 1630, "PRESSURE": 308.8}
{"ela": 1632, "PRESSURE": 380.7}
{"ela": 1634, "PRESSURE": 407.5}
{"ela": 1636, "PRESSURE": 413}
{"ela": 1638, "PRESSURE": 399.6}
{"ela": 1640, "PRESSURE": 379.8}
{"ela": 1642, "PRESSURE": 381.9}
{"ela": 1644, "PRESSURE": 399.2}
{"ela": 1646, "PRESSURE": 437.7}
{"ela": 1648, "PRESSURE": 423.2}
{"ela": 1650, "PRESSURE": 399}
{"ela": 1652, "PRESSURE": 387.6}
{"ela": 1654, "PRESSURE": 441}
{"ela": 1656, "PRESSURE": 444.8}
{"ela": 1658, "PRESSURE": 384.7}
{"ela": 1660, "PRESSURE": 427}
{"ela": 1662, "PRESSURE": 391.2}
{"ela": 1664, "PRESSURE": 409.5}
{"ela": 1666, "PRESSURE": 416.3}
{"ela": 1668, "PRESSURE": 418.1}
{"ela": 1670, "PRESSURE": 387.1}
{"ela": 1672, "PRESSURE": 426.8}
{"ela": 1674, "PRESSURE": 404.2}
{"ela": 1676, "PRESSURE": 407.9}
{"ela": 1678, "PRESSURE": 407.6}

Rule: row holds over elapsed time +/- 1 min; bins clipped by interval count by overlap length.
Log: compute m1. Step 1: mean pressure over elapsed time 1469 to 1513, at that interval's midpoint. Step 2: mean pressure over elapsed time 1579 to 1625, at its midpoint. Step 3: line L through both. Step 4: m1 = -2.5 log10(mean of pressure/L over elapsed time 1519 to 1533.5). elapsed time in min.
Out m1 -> 0.23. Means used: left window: 441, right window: 405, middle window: 349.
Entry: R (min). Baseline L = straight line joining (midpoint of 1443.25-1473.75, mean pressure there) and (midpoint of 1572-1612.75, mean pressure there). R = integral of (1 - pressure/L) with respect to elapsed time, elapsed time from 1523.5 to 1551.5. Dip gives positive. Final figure 5.9 min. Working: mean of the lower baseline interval 431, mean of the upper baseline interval 414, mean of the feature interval 332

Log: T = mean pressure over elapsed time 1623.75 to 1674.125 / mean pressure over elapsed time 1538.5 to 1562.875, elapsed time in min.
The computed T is 1.07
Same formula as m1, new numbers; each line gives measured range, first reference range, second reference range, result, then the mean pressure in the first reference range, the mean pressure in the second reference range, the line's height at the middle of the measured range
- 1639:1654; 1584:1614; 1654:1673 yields 0.03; 417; 413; 414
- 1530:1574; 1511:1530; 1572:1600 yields 0.09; 378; 418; 398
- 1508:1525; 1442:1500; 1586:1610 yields 0.09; 438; 418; 431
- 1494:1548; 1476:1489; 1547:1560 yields 0.09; 450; 376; 410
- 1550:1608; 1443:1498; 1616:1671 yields -0.02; 438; 385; 405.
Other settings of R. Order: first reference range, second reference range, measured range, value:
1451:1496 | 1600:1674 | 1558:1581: -0.19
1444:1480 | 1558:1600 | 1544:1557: 1.76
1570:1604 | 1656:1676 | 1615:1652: 3.59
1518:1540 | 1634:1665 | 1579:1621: -3.77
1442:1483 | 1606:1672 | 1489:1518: -0.50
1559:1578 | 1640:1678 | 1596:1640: 3.71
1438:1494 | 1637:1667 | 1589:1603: -0.16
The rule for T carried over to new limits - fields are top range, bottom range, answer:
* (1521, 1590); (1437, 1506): 0.86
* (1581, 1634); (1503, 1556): 1.07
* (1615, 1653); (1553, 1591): 0.90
